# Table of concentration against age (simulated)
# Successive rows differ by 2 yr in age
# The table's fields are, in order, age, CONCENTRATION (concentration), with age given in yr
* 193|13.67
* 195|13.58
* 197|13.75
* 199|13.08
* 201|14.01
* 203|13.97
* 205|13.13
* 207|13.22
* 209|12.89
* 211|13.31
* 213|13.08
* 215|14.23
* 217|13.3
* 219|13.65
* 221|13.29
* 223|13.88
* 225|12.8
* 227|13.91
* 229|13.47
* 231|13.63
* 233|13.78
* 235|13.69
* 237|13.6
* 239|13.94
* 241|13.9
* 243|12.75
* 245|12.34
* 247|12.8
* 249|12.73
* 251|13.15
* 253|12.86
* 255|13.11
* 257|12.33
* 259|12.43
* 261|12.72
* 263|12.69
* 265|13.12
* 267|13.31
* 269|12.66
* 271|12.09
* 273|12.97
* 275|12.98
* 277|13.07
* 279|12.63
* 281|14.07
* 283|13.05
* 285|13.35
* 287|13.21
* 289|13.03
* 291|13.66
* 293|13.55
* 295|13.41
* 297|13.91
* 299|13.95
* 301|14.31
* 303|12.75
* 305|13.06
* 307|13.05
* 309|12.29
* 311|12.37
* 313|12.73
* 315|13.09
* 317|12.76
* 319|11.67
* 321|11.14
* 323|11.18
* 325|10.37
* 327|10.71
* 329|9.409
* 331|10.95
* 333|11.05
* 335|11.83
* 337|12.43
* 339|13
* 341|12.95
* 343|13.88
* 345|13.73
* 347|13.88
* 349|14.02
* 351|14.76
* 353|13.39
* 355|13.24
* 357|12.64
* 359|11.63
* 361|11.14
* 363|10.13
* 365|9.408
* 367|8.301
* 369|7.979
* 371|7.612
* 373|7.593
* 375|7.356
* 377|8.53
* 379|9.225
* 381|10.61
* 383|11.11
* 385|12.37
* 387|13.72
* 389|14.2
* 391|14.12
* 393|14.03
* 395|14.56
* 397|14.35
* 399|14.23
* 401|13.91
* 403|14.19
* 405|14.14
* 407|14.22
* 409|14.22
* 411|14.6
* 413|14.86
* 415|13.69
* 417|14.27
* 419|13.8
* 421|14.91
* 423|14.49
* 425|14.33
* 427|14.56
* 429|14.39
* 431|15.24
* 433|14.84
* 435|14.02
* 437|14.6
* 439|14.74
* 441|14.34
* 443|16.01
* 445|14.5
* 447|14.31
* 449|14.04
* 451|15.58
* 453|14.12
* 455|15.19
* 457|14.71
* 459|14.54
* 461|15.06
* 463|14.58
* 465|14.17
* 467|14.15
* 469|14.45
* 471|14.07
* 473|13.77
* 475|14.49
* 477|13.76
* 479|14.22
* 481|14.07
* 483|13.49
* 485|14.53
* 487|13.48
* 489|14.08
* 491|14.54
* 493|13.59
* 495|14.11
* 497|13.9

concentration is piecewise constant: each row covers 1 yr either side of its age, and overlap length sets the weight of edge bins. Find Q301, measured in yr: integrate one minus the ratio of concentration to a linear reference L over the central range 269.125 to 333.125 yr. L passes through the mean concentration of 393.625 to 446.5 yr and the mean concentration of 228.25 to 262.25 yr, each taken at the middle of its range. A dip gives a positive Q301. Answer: 4.55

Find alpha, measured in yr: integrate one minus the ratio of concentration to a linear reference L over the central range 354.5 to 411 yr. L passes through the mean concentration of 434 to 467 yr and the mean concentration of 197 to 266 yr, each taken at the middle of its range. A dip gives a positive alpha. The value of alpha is 9.73 yr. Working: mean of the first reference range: 13.3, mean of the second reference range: 14.6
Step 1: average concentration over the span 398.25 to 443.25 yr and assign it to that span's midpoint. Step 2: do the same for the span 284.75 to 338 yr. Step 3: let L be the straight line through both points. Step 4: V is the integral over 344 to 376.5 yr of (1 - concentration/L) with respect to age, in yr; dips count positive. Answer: 5.5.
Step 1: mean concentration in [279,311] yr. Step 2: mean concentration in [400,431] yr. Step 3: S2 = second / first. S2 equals 1.08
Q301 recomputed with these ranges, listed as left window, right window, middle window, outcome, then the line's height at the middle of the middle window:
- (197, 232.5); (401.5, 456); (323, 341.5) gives 3.55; 14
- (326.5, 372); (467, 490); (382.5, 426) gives -4.70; 12.7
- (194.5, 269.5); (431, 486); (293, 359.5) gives 5.57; 13.8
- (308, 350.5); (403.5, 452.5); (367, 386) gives 6.01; 13.3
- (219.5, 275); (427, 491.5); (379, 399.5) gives 1.31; 14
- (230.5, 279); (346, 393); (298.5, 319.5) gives -1.28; 12.2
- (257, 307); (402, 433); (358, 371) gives 4.03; 13.9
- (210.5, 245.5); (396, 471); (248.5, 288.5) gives 2.22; 13.7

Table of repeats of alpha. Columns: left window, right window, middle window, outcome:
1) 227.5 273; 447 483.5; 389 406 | -0.29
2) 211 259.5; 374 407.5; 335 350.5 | -0.64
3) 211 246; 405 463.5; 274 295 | 0.78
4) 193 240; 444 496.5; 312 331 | 3.32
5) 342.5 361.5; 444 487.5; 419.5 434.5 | -0.70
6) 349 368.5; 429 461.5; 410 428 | -0.78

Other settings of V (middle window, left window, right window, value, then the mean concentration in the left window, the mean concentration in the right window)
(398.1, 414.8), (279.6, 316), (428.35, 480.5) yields -0.15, 13.3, 14.5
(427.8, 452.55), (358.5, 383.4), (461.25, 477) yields -3.80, 9.19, 14.2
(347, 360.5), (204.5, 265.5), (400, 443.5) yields 0.73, 13.2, 14.5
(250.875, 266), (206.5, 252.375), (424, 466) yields 0.84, 13.4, 14.7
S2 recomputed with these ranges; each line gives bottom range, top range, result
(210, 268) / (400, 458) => 1.10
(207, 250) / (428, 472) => 1.09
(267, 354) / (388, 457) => 1.13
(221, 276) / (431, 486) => 1.10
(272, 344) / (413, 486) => 1.15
